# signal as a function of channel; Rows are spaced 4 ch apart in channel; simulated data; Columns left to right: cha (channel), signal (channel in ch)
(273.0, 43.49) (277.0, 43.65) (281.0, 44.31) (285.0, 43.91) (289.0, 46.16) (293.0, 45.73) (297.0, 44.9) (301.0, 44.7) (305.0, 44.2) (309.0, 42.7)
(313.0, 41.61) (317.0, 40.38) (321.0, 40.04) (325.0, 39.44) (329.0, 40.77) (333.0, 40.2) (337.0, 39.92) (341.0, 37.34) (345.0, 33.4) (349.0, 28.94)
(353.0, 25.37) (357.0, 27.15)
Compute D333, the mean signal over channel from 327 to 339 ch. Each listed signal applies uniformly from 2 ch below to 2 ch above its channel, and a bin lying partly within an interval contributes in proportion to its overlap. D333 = 40.3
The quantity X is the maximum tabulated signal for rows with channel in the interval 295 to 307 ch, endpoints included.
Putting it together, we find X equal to 44.9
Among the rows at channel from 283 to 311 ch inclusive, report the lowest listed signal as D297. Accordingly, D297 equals 42.7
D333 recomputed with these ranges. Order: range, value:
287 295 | 45.9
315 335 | 40.2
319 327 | 39.7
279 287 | 44.1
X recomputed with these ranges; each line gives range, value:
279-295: 46.16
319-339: 40.77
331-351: 40.2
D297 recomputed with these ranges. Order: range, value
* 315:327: 39.44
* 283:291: 43.91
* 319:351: 28.94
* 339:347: 33.4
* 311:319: 40.38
